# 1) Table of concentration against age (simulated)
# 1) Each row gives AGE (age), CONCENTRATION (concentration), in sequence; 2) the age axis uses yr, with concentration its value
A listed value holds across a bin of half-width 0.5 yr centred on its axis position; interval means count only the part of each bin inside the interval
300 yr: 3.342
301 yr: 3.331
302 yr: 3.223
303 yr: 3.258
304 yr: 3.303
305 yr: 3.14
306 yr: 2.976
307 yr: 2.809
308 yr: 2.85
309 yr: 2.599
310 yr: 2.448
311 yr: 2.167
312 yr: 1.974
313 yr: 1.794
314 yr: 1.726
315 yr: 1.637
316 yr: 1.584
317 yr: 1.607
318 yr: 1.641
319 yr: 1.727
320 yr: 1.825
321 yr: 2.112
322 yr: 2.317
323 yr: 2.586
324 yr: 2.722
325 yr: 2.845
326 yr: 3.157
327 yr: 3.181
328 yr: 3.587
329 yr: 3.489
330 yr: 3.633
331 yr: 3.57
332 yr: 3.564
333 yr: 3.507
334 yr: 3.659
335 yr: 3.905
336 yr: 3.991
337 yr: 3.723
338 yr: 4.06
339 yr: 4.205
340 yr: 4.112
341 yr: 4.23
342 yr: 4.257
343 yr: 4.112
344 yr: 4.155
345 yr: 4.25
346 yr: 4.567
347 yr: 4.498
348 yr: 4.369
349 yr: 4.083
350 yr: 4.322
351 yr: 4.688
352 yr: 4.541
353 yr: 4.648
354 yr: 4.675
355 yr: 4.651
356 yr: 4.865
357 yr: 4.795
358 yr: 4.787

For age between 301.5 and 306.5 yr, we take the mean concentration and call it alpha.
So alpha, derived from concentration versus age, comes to 3.18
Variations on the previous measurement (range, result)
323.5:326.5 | 2.91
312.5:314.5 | 1.76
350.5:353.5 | 4.63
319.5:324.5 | 2.31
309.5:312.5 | 2.2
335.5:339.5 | 3.99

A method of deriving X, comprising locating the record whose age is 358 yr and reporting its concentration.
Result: 4.787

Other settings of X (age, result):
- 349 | 4.083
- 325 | 2.845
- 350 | 4.322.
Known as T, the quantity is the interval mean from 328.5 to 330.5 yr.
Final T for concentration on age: 3.56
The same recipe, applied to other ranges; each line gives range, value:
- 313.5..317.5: 1.64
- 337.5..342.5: 4.17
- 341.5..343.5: 4.18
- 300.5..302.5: 3.28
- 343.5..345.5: 4.2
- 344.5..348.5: 4.42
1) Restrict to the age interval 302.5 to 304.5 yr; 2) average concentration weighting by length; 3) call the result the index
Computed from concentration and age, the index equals 3.28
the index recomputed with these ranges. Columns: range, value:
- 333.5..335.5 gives 3.78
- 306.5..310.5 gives 2.68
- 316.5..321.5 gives 1.78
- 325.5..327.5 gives 3.17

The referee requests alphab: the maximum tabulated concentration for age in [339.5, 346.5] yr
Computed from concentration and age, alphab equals 4.567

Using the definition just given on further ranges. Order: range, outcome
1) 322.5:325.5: 2.845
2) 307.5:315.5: 2.85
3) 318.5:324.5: 2.722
